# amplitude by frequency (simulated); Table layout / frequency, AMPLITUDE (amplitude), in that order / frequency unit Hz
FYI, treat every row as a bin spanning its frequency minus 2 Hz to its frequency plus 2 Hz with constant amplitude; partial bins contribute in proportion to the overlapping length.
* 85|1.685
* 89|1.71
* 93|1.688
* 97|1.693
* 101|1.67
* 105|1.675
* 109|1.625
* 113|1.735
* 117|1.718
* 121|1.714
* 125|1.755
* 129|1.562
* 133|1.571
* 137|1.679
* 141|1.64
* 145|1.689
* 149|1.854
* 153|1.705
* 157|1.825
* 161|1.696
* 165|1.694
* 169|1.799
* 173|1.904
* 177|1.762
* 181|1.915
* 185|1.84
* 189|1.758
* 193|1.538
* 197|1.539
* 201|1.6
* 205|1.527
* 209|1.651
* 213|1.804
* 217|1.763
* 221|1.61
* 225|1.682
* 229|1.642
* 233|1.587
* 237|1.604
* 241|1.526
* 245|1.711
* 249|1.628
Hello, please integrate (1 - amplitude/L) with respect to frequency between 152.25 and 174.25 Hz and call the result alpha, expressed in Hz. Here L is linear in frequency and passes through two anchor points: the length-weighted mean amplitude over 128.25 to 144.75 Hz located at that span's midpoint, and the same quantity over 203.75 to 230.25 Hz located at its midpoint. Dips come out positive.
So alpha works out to -1.7 Hz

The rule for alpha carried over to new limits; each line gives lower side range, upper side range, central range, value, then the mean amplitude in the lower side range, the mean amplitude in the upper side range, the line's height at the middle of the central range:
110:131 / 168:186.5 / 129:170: 1.54 Hz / 1.69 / 1.85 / 1.77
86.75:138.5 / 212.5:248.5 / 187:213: 0.63 Hz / 1.68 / 1.65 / 1.66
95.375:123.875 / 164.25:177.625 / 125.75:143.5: 1.14 Hz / 1.69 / 1.8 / 1.74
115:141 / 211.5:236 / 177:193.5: -1.11 Hz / 1.66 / 1.68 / 1.67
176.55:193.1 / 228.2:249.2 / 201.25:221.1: 0.37 Hz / 1.79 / 1.61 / 1.7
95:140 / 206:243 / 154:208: -2.05 Hz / 1.67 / 1.65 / 1.66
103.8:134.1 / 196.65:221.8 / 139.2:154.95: -0.55 Hz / 1.67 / 1.65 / 1.67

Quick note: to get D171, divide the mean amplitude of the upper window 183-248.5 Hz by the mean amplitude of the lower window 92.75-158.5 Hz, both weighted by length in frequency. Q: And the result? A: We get 0.97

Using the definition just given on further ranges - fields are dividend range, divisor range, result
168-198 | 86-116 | 1.05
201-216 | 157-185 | 0.92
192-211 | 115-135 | 0.95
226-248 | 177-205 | 0.96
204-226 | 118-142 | 1.01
